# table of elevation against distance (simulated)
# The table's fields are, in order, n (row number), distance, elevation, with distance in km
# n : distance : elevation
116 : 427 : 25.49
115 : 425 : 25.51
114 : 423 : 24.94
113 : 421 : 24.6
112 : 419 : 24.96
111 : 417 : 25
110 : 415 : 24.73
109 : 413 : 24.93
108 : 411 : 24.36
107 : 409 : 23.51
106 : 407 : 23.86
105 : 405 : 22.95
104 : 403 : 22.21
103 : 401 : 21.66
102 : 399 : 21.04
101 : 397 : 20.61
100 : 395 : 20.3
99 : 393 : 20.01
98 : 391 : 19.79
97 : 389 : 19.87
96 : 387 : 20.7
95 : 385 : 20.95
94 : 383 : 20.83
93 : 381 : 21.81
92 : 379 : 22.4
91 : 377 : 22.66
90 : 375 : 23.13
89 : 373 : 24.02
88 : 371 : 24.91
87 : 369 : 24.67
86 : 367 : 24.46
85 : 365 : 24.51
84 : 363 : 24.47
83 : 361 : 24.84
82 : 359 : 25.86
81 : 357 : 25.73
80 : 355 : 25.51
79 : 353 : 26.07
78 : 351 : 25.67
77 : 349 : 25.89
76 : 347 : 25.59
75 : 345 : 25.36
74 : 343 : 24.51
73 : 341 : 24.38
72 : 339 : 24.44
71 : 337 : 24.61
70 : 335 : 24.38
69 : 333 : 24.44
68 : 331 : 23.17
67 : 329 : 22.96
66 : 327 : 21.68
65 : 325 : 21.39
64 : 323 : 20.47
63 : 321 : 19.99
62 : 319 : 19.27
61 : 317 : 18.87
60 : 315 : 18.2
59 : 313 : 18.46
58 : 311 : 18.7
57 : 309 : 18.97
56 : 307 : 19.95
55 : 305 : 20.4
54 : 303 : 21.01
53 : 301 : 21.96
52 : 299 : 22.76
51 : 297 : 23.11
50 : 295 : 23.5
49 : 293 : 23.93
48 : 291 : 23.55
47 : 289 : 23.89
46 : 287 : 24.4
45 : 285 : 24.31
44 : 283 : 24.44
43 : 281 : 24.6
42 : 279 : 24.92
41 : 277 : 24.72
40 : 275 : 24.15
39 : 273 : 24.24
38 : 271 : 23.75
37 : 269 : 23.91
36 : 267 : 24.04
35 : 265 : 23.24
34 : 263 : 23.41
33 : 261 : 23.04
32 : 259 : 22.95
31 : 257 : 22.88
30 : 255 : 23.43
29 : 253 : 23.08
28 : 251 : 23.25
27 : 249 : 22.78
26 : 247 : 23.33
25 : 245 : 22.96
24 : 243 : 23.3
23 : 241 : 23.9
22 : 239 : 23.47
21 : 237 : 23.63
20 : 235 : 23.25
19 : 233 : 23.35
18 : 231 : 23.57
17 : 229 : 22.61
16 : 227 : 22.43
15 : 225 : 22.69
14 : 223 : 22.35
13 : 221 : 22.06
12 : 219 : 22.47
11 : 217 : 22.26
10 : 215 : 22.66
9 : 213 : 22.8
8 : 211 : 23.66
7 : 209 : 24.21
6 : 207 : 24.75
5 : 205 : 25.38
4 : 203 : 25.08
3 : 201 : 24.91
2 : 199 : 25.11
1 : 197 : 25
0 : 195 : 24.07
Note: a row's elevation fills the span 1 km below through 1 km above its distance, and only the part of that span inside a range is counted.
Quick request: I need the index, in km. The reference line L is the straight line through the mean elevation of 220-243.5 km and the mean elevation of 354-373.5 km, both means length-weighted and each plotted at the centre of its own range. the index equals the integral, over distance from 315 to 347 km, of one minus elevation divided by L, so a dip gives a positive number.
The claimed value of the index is 2.4 km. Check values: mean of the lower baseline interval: 23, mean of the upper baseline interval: 24.9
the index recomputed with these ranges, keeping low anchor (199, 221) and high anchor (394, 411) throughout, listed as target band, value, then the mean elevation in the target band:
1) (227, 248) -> 0.24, 23.3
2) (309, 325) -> 2.53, 19.3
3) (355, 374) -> -2.02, 24.9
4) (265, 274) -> -0.24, 23.9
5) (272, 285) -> -0.72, 24.5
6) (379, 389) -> 0.55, 21.1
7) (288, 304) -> 0.07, 23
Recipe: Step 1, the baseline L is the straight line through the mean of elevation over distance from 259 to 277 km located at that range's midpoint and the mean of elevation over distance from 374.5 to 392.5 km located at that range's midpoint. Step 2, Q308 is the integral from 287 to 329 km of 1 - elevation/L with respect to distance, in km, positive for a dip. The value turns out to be 3.2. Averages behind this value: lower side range 23.7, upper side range 21.3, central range 21.1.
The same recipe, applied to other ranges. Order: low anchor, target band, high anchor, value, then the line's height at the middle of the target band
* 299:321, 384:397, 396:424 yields 1.42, 22.8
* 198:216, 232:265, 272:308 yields 0.77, 23.8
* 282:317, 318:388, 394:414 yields -4.50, 22.2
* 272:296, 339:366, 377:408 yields -3.44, 22.4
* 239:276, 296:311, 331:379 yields 1.89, 24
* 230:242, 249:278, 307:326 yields -1.90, 22.1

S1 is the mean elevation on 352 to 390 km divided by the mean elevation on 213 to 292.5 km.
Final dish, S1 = 1.0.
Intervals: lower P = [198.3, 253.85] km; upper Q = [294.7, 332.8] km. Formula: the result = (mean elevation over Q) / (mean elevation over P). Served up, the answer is 0.9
